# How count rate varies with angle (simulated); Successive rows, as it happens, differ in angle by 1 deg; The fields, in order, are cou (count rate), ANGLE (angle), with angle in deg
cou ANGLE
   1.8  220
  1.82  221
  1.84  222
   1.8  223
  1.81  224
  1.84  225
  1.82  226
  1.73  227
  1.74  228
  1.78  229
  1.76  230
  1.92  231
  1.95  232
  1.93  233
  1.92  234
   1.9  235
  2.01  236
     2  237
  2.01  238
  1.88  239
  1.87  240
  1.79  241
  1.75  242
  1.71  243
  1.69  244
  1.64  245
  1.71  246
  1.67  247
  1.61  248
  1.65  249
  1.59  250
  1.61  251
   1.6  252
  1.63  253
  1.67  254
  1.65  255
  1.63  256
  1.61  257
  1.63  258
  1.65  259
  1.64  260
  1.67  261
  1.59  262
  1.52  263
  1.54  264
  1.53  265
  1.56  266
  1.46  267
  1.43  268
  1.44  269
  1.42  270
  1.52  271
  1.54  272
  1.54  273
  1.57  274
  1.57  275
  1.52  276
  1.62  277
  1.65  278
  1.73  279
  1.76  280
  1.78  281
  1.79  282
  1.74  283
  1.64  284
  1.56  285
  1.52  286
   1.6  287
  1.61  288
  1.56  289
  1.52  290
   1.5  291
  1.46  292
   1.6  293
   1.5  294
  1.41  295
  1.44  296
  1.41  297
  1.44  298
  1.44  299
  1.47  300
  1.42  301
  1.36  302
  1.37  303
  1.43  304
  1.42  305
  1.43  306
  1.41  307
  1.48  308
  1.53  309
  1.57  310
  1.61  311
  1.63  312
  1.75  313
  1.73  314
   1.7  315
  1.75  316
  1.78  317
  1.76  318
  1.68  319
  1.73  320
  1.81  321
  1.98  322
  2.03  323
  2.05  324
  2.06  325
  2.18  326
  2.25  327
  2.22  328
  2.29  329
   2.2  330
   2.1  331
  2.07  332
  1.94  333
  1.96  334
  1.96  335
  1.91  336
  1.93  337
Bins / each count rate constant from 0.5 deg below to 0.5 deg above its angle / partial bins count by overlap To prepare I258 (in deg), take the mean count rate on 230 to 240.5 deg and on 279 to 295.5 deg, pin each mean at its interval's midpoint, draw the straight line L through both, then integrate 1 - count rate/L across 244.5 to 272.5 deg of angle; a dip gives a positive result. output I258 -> 3.1 deg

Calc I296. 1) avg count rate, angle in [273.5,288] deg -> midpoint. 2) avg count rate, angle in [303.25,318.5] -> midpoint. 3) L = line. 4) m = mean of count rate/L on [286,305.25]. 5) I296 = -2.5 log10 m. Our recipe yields 0.10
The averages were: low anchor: 1.65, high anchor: 1.59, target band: 1.47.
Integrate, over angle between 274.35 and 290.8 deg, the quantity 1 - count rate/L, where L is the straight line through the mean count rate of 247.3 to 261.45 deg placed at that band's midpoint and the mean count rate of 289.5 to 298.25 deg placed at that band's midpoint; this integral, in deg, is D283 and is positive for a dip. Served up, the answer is -1.2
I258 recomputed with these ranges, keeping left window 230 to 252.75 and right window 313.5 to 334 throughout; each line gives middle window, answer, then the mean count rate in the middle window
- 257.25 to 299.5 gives 6.9 deg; 1.56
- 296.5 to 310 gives 3.4 deg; 1.44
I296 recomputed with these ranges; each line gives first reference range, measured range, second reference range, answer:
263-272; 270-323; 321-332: 0.13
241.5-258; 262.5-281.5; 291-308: -0.01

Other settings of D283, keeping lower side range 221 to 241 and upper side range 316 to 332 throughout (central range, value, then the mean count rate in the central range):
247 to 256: 1.3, 1.63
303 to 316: 2.8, 1.56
